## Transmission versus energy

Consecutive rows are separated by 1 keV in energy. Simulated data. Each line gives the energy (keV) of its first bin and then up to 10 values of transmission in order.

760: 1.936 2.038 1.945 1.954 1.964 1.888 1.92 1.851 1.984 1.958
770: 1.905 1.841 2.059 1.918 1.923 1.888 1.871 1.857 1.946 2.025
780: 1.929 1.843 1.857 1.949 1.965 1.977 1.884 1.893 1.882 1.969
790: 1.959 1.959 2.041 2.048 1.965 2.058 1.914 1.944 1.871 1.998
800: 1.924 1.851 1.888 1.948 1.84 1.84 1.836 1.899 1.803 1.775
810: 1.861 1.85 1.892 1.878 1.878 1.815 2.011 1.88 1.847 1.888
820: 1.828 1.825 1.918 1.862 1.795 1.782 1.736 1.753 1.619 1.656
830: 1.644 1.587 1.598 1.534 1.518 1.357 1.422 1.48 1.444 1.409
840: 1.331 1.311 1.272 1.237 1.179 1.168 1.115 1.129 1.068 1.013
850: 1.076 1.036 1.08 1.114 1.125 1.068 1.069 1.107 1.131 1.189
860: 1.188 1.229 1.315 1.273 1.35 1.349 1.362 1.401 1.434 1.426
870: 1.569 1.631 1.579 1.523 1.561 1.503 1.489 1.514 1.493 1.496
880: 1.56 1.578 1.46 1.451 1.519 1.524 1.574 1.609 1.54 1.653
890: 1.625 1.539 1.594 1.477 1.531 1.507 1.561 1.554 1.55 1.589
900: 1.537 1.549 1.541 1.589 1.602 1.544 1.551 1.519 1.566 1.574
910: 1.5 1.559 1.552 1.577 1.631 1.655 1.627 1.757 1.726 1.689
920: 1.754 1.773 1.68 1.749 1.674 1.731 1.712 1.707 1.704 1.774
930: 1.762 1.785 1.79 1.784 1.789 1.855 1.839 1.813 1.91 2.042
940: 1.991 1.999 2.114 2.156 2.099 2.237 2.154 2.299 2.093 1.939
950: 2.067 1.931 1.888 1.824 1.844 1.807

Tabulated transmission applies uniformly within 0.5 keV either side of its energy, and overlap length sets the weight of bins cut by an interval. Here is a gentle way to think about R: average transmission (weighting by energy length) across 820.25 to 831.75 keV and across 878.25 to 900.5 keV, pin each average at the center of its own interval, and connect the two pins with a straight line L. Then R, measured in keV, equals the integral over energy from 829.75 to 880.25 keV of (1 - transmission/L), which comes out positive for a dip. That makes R 9.7 keV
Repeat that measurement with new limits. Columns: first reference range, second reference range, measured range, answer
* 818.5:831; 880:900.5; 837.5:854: 5.0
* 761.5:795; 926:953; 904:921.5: 2.9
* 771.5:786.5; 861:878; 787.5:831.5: -2.4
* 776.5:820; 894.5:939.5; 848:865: 6.1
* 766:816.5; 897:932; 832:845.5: 3.3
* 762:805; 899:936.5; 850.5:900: 9.2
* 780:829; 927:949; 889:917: 5.2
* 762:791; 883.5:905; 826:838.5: 1.4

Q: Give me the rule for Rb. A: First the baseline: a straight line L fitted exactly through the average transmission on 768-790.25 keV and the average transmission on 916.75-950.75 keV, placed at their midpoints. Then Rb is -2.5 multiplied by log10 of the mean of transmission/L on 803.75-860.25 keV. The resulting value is 0.25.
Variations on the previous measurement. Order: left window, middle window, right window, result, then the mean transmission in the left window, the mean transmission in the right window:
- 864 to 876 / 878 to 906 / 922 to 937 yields 0.02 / 1.48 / 1.76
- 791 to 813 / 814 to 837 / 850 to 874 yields -0.03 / 1.91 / 1.29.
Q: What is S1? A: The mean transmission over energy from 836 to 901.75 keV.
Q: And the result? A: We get 1.38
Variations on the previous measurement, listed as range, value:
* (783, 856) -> 1.66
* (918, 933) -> 1.74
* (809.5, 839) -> 1.72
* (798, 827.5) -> 1.86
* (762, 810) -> 1.92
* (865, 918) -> 1.55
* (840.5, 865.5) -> 1.17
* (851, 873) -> 1.28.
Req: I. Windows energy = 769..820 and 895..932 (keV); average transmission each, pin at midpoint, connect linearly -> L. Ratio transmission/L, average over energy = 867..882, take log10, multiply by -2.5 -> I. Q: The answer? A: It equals 0.14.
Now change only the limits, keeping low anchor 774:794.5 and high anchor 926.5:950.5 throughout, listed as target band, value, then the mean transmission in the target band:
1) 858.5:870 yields 0.41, 1.33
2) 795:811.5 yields 0.03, 1.88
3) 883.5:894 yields 0.24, 1.56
